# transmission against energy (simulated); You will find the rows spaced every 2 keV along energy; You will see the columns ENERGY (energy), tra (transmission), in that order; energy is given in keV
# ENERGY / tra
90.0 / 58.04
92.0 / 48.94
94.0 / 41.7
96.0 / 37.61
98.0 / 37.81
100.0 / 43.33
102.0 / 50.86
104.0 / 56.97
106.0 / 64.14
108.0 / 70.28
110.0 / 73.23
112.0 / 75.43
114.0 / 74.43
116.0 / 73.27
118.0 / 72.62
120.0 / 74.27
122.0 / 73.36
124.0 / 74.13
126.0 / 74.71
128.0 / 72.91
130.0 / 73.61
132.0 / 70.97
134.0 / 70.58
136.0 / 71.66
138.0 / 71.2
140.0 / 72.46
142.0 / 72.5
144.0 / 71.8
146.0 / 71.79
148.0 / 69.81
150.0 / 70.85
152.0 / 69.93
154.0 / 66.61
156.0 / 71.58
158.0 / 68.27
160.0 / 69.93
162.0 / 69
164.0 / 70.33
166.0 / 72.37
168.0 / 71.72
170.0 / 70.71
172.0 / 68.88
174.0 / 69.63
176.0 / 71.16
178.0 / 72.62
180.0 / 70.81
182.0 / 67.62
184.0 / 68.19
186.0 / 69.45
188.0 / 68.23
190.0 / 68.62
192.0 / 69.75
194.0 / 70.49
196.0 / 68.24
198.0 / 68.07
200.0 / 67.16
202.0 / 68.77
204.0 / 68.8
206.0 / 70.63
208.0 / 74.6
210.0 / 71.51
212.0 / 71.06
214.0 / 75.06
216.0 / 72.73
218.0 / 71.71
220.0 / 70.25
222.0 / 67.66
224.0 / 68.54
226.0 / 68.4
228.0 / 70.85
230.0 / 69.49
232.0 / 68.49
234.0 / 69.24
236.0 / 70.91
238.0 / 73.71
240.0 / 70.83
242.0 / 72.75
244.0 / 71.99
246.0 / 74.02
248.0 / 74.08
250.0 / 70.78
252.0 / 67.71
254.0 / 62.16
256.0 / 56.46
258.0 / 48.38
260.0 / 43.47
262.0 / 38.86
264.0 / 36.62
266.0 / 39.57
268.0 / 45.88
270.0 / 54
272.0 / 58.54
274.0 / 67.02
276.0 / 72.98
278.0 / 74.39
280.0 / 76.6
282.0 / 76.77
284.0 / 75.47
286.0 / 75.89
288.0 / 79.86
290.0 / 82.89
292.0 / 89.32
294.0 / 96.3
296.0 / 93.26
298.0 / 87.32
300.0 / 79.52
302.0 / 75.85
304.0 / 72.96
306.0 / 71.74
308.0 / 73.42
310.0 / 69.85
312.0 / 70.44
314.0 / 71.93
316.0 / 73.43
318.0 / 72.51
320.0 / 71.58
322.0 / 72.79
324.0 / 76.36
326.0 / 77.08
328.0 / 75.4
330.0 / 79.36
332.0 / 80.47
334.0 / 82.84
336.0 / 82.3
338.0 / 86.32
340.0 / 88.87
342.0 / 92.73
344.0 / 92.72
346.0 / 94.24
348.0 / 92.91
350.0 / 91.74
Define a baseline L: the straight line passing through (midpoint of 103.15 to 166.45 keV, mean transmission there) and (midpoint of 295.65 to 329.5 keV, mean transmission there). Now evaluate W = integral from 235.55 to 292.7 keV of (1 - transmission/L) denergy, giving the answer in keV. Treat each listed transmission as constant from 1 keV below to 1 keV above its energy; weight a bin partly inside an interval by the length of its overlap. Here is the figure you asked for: 6.77 keV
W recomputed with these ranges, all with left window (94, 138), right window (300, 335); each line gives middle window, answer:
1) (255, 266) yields 4.2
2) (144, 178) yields -1.3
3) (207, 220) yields -0.5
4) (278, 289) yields -0.5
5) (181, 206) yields 0.1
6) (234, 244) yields -0.1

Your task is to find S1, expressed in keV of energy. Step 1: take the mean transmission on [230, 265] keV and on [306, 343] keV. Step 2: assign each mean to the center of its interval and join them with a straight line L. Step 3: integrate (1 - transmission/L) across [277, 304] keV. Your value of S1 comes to -3.90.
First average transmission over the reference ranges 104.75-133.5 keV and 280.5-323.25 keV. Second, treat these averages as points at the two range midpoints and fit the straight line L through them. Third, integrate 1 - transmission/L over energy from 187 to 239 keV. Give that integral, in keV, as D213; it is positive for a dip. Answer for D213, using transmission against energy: 3.5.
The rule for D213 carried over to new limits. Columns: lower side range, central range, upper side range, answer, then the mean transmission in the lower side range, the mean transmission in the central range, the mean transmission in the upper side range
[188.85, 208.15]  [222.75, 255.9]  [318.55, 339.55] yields 1.07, 69.3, 69.9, 78.6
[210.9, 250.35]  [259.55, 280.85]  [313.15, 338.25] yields 5.26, 71.1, 55.4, 76.9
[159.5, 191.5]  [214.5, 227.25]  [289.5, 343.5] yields 0.51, 70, 70.1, 79.6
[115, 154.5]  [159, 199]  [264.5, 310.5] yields 1.40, 72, 69.8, 73.1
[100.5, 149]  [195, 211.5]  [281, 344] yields 0.98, 70.4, 69.8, 79.4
